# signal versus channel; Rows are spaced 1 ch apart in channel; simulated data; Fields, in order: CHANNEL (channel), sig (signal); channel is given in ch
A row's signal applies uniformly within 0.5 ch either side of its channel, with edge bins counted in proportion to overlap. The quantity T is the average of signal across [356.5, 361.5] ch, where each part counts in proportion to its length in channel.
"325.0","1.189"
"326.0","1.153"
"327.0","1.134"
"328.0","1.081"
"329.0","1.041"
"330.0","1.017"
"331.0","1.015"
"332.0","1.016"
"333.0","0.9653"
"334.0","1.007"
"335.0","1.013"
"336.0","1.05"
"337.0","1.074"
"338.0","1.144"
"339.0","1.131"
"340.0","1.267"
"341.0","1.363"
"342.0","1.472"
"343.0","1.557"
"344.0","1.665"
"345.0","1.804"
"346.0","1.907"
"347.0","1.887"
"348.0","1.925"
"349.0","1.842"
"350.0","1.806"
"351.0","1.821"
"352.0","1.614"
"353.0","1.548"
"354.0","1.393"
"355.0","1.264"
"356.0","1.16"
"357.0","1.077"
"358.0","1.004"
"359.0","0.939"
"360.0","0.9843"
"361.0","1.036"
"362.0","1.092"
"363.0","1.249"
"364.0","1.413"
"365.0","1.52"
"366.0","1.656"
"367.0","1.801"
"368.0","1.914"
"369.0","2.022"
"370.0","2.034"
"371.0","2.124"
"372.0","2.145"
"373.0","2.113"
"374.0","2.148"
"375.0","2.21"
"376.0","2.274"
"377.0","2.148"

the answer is 1.01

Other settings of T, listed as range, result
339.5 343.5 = 1.41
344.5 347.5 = 1.87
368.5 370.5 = 2.03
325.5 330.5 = 1.09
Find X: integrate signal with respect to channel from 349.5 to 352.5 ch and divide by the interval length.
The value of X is 1.75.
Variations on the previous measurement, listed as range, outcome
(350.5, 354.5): 1.59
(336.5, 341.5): 1.2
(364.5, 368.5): 1.72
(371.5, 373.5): 2.13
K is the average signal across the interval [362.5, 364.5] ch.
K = 1.33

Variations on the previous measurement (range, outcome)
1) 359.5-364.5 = 1.15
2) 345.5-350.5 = 1.87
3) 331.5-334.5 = 0.996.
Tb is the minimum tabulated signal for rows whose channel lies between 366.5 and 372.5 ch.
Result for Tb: 1.801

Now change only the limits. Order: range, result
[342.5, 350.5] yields 1.557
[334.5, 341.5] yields 1.013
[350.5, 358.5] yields 1.004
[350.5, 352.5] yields 1.614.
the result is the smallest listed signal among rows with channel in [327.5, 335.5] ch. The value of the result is 0.9653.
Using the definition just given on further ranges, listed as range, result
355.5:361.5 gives 0.939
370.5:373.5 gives 2.113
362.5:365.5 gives 1.249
